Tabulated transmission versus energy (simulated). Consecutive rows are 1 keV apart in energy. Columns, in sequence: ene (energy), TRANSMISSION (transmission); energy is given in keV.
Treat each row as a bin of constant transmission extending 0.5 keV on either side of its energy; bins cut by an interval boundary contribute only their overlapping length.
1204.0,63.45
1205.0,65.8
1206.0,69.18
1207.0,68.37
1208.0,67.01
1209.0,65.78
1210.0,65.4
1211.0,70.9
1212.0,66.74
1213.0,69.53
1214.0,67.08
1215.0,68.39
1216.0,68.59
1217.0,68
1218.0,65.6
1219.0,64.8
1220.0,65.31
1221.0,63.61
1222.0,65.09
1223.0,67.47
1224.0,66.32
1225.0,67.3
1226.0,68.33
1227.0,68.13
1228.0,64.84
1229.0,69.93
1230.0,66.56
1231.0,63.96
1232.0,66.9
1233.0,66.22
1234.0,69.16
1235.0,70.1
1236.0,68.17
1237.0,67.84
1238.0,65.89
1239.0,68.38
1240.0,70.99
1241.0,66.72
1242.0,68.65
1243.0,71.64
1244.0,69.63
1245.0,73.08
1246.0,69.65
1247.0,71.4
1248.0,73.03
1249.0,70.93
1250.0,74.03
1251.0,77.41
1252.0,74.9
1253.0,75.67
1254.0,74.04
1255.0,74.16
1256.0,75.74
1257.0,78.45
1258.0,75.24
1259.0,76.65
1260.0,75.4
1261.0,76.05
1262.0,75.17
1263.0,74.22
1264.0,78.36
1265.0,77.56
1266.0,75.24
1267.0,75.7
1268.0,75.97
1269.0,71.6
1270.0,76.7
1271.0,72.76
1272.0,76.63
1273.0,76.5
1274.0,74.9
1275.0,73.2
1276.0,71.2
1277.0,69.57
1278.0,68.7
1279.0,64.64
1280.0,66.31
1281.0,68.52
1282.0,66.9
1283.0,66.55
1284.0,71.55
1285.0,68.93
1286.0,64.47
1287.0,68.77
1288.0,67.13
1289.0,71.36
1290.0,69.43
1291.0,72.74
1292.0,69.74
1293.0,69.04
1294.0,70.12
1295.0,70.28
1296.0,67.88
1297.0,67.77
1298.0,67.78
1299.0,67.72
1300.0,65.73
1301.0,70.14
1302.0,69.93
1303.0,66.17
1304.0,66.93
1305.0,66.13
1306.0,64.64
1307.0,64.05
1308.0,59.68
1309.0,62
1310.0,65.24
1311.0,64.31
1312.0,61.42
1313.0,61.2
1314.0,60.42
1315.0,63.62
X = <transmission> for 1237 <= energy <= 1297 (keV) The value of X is 71.9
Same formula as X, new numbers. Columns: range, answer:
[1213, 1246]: 67.6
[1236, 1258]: 72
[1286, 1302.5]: 69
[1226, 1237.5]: 67.5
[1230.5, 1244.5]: 68.2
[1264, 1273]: 75.5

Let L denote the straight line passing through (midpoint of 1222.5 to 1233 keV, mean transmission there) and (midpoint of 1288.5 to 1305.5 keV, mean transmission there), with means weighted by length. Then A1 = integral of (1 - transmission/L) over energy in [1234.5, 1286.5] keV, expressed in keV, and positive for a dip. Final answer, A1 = -3.40 keV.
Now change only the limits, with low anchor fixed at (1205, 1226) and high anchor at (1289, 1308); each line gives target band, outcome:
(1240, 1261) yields -1.8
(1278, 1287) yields 0.1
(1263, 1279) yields -1.5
